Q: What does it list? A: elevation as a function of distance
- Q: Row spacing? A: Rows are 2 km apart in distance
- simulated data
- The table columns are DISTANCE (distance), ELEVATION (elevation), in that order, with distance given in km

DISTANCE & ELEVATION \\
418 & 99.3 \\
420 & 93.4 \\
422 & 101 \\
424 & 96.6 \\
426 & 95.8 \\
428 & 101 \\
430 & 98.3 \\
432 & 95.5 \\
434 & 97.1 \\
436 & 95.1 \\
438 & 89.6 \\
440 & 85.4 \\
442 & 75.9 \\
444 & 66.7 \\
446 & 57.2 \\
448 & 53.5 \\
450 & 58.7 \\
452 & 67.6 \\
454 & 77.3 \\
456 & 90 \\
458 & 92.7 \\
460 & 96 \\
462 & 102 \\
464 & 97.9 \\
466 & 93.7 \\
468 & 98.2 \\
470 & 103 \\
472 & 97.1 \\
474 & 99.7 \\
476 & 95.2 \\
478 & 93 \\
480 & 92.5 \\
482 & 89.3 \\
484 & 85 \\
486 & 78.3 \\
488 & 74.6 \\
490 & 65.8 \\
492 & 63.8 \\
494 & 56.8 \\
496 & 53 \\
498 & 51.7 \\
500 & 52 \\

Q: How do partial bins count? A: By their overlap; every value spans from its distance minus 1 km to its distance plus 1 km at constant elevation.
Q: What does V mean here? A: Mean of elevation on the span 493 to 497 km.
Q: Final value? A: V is 54.9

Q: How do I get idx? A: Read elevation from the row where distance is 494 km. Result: 56.8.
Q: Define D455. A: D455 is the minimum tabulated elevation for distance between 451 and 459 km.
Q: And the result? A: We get 67.6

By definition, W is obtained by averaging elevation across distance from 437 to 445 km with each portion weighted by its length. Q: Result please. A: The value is 79.4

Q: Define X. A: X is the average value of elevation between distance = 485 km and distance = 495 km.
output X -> 67.9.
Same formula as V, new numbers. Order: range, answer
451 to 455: 72.4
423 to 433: 97.4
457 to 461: 94.3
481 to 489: 81.8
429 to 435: 97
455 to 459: 91.3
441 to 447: 66.6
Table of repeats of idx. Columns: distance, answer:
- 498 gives 51.7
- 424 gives 96.6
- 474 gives 99.7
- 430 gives 98.3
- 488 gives 74.6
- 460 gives 96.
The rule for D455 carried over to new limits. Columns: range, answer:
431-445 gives 66.7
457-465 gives 92.7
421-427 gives 95.8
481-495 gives 56.8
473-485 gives 85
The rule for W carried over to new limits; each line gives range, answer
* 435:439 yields 92.3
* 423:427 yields 96.2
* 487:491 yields 70.2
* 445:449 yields 55.4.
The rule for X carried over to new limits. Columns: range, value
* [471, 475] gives 98.4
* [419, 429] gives 97.6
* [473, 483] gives 93.9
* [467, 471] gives 101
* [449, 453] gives 63.1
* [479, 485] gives 88.9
